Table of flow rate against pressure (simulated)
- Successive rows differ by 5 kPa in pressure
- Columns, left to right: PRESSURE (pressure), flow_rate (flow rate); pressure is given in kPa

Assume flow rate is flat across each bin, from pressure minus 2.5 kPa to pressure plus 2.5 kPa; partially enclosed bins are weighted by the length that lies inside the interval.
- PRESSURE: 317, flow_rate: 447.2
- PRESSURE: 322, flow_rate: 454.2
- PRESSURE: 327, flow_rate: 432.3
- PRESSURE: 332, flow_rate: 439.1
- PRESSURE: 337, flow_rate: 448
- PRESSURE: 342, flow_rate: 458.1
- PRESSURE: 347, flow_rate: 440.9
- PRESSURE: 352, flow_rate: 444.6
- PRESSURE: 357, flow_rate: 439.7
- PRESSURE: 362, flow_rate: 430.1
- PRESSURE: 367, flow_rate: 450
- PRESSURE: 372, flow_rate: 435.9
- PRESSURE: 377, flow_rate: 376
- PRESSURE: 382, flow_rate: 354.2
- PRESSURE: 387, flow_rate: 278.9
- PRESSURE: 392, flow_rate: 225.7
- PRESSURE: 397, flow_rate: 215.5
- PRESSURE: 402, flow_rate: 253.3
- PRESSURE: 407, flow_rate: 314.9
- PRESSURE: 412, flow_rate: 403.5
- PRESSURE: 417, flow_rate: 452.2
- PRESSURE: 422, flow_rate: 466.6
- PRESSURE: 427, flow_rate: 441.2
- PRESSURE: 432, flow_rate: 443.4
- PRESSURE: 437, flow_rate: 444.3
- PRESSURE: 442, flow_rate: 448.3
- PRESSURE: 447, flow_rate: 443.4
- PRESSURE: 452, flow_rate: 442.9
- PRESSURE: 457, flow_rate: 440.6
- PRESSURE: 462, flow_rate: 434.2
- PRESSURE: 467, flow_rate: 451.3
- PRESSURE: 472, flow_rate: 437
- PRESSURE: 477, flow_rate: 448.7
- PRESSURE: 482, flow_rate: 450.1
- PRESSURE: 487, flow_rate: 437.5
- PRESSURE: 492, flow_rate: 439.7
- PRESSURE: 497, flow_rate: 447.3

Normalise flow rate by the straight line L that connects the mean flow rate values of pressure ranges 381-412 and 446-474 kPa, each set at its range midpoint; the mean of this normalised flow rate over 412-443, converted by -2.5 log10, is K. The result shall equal -0.24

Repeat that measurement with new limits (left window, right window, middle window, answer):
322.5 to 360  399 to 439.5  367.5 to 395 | 0.23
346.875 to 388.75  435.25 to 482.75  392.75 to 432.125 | 0.17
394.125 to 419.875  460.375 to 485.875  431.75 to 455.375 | -0.14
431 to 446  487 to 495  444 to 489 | 0.00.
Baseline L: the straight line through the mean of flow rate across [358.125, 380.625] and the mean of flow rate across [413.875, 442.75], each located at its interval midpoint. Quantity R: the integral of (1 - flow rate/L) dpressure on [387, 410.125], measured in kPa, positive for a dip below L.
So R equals 9.3 kPa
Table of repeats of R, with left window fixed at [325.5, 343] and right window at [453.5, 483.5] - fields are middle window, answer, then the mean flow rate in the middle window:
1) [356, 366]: 0.2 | 436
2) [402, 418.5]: 2.9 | 366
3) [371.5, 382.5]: 1.4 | 386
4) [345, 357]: 0.0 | 442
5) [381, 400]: 7.8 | 261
